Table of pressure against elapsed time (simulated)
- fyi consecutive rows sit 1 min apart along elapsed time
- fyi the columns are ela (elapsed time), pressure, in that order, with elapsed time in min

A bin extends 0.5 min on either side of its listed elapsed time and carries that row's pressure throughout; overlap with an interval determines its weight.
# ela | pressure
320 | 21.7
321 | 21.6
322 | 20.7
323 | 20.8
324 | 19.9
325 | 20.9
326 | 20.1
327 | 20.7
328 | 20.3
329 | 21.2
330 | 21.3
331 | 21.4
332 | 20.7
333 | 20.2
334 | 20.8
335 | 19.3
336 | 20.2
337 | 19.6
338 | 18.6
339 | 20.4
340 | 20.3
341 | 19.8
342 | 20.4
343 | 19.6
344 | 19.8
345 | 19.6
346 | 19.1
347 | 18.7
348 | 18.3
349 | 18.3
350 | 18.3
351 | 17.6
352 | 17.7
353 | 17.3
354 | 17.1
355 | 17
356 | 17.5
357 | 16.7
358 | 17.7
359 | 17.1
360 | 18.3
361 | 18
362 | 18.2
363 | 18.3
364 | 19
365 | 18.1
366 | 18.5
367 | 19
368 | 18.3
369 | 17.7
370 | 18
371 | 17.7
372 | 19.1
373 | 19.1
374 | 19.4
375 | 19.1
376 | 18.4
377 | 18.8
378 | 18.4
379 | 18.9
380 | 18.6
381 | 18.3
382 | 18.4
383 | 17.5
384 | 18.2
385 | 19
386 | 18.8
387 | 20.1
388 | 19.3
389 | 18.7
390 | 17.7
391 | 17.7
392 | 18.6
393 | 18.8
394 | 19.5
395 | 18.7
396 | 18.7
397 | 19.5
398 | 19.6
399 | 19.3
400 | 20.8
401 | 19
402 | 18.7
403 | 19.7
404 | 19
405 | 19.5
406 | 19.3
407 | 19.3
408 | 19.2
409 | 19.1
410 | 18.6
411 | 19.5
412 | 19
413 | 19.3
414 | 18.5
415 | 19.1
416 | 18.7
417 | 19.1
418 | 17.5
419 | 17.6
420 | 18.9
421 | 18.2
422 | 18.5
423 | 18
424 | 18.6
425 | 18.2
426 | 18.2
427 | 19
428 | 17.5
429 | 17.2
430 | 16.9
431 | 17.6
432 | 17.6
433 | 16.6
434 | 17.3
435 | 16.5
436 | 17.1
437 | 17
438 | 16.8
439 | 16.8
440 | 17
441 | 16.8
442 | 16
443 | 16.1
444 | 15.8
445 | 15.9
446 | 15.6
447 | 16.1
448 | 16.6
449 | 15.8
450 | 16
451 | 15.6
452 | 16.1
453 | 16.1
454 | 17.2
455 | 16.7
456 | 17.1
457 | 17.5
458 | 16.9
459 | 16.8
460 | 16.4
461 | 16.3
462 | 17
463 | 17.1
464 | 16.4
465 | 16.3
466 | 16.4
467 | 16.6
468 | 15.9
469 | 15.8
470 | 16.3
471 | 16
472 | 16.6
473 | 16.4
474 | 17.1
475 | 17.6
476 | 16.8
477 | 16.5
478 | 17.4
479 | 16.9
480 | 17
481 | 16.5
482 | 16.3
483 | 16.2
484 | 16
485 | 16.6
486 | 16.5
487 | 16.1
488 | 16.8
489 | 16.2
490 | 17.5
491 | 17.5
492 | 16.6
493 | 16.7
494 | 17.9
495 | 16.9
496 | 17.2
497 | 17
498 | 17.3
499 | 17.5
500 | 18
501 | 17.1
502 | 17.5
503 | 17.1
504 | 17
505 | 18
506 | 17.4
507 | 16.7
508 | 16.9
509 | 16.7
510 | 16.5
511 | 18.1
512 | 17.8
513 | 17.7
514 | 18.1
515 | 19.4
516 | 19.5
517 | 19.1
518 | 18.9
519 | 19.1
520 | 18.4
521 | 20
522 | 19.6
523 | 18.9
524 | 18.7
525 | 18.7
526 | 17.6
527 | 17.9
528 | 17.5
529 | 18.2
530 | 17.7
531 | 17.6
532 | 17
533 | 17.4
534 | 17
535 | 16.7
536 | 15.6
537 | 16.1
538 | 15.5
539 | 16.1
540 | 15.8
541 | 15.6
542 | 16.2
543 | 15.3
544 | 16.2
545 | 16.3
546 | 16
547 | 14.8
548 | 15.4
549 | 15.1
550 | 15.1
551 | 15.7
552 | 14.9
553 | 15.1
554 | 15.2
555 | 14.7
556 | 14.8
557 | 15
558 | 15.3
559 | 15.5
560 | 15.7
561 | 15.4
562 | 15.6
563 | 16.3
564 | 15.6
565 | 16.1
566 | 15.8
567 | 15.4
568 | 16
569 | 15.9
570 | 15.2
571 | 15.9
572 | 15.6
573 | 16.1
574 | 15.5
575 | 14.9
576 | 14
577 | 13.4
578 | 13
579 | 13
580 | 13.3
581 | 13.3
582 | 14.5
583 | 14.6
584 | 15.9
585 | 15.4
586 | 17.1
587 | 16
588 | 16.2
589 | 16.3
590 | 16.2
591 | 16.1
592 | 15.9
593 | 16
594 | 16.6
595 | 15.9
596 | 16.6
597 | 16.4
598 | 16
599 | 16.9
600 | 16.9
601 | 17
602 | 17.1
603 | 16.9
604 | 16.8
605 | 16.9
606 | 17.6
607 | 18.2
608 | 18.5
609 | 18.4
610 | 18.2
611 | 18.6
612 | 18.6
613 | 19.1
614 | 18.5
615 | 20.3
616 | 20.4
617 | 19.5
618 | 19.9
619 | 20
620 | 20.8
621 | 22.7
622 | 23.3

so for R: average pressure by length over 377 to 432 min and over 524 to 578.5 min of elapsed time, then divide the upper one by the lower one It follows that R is 0.85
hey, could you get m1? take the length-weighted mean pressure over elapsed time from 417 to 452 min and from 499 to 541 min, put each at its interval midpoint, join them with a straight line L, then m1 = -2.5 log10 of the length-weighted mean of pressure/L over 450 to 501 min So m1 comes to 0.04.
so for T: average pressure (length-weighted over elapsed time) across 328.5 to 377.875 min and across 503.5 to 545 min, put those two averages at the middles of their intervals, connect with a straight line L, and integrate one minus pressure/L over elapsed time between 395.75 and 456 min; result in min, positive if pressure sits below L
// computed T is 1.58 min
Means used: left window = 18.9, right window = 17.5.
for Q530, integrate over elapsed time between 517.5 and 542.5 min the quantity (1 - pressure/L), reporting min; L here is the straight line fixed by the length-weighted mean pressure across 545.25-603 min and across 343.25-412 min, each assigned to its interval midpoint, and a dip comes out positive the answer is -2.0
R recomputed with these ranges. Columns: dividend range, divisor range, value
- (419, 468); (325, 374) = 0.89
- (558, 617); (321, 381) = 0.85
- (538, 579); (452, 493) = 0.92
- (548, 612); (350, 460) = 0.88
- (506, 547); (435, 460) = 1.06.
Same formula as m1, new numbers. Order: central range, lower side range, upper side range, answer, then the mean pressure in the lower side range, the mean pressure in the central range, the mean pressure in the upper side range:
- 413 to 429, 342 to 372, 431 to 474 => -0.08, 18.2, 18.4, 16.5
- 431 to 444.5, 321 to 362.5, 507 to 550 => 0.09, 19.3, 16.8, 17.3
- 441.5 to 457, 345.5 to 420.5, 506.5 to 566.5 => 0.10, 18.6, 16.2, 16.8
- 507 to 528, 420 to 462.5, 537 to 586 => -0.16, 17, 18.3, 15.3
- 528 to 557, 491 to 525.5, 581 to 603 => 0.08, 17.9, 16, 16.1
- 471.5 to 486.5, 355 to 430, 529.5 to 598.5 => 0.03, 18.6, 16.7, 15.6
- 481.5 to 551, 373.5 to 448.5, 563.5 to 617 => 0.00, 18.2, 17.1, 16.3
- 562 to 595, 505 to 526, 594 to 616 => 0.16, 18.3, 15.4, 17.6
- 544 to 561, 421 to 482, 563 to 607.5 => 0.05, 16.8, 15.3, 15.8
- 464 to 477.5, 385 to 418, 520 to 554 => 0.09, 19.1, 16.5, 16.7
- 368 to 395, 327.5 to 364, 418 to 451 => -0.02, 19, 18.6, 17.1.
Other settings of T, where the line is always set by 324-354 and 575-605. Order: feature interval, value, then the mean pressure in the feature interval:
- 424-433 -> 0.2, 17.8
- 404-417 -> -0.4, 19.1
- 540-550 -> 0.4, 15.6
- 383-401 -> -0.2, 19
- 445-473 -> 2.1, 16.4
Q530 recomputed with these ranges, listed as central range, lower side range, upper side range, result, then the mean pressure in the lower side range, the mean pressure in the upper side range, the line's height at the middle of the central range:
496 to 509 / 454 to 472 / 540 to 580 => -1.0 min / 16.6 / 15.3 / 16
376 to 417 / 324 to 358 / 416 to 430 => -0.9 min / 19.3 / 18.2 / 18.5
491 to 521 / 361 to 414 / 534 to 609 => -1.5 min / 18.8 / 15.7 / 16.8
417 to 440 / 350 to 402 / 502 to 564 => 0.4 min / 18.4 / 16.8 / 17.9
